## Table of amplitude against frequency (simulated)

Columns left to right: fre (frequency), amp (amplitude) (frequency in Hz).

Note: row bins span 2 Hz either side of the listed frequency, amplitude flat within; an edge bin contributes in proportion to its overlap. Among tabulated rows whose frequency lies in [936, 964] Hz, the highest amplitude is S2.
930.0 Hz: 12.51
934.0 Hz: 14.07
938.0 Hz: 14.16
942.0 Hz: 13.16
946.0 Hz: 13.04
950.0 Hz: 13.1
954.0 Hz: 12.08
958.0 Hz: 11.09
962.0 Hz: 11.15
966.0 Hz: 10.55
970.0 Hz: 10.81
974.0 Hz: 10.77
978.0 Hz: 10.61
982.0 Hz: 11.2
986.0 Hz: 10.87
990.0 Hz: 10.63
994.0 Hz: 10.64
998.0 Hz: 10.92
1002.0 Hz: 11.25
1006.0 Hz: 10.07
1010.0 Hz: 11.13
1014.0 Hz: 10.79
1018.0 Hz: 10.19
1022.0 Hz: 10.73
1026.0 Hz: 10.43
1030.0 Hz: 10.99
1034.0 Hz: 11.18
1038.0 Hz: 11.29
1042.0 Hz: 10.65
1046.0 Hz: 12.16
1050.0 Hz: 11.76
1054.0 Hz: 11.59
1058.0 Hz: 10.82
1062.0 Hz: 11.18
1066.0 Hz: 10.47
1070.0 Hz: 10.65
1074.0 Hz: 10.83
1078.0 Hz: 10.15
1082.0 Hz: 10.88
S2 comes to 14.16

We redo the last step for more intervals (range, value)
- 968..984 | 11.2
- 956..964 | 11.15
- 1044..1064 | 12.16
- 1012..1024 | 10.79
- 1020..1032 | 10.99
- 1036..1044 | 11.29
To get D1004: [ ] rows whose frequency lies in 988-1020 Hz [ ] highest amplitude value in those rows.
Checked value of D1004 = 11.25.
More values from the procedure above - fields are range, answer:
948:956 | 13.1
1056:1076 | 11.18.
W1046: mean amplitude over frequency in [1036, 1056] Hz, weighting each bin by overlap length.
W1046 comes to 11.5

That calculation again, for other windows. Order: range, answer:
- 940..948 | 13.1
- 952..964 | 11.4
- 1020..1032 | 10.7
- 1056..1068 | 10.8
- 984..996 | 10.7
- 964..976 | 10.7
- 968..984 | 10.8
